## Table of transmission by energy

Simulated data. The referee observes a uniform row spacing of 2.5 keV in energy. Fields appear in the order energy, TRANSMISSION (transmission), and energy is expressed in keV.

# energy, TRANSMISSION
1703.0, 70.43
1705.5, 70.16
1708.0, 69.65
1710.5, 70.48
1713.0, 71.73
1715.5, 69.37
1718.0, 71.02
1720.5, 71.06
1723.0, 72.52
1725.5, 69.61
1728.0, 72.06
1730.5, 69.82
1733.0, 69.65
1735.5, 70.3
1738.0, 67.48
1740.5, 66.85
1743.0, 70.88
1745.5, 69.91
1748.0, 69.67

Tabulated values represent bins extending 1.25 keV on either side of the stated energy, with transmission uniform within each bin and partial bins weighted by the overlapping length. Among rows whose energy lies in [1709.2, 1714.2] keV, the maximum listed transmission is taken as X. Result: 71.73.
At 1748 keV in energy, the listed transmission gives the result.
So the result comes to 69.67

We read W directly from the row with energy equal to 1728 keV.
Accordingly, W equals 72.06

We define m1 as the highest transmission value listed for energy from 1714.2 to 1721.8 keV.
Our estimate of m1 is 71.06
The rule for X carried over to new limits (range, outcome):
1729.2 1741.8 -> 70.3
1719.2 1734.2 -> 72.52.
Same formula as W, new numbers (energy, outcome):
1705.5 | 70.16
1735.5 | 70.3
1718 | 71.02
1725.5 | 69.61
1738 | 67.48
